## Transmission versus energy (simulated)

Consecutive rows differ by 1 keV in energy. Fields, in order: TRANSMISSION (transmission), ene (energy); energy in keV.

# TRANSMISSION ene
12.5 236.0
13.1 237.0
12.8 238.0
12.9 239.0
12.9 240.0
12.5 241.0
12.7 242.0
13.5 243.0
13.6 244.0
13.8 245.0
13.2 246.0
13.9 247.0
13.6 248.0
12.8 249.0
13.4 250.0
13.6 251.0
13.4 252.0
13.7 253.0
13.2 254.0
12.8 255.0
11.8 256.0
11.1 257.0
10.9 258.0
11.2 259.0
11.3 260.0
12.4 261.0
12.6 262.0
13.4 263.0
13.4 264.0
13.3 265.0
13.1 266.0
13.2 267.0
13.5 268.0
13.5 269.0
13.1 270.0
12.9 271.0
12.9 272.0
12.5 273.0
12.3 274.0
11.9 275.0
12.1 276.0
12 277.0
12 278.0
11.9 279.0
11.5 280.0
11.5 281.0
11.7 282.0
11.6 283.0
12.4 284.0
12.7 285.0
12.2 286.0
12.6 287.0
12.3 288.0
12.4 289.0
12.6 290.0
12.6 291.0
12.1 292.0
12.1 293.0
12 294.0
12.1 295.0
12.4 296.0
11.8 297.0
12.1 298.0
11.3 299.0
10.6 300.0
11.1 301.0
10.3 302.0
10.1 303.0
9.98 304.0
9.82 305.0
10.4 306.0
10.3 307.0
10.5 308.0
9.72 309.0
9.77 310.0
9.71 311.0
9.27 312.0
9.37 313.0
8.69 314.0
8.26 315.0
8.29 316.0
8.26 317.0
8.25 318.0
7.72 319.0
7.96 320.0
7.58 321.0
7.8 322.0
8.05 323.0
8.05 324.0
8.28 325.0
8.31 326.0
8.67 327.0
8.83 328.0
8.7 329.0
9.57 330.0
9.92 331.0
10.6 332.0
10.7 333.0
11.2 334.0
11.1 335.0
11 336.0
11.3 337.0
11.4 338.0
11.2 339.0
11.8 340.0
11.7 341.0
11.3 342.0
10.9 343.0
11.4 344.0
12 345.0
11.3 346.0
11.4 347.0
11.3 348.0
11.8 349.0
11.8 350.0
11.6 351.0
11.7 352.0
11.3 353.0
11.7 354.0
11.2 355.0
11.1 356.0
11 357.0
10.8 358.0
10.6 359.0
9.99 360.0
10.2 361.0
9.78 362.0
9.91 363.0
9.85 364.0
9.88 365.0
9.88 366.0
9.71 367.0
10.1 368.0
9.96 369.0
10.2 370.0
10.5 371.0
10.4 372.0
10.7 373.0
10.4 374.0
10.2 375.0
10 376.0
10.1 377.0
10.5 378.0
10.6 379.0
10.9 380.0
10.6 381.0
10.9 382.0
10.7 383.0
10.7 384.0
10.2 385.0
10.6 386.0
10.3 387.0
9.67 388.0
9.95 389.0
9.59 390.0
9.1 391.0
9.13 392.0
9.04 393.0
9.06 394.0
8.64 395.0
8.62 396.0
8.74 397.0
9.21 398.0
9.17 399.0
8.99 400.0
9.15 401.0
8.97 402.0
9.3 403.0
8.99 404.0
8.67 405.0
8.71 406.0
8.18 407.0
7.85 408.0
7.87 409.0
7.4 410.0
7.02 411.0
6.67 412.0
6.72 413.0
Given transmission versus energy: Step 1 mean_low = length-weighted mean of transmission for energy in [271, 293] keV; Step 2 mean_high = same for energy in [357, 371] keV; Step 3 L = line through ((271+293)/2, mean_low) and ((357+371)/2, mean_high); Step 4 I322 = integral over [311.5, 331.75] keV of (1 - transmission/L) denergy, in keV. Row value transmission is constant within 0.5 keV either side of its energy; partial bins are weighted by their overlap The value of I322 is 4.8 keV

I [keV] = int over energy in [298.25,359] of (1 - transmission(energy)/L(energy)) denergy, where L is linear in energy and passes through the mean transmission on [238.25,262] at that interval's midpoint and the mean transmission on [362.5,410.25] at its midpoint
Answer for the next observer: 4.25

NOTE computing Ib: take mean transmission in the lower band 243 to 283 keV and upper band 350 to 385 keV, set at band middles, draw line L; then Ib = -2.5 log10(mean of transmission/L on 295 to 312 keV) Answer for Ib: 0.12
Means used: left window 12.7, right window 10.5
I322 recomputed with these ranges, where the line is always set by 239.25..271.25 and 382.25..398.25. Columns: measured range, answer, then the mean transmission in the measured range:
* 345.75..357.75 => -1.0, 11.4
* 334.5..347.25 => -0.7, 11.4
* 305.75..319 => 2.7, 9.21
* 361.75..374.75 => 0.0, 10.1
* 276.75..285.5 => 0.3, 11.9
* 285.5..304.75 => 0.4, 11.7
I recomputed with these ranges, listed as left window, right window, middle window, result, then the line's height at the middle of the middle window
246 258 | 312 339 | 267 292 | -1.8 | 11.5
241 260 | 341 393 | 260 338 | 6.5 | 11.9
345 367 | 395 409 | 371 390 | -1.3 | 9.75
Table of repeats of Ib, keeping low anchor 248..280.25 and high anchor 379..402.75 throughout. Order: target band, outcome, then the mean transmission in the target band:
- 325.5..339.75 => 0.08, 10.2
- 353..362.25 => -0.03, 10.8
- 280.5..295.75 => -0.01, 12.2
